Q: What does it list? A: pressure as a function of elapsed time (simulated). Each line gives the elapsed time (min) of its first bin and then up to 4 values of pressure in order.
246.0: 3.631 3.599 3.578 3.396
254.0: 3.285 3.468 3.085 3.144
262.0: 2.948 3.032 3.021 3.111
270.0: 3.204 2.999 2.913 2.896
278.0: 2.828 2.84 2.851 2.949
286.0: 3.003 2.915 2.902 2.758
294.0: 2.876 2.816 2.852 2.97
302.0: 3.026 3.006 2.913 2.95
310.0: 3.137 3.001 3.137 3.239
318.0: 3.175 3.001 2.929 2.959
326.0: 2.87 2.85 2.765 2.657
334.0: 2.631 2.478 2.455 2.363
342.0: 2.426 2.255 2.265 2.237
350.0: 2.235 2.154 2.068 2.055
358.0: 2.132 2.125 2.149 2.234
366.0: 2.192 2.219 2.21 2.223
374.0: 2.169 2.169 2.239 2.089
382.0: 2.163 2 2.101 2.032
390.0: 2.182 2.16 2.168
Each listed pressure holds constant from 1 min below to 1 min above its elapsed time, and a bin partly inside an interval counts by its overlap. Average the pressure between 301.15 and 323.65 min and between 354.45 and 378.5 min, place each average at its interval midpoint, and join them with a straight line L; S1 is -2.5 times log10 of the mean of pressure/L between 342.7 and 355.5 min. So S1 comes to 0.12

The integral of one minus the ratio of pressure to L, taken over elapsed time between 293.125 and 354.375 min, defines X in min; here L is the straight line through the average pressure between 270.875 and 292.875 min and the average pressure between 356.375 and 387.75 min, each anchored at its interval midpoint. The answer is -4.3 min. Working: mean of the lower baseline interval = 2.9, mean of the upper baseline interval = 2.16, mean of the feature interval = 2.74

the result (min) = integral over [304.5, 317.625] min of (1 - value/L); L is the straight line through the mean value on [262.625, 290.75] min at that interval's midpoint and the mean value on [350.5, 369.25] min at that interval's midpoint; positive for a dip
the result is -2.2 min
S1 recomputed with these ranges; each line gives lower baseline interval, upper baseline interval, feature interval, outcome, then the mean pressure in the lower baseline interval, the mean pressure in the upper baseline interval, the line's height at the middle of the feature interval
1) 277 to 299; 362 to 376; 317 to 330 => -0.146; 2.87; 2.2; 2.58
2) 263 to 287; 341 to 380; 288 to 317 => -0.096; 2.97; 2.19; 2.72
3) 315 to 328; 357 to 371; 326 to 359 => 0.094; 3.02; 2.18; 2.6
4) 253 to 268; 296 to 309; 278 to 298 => 0.050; 3.14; 2.94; 3.01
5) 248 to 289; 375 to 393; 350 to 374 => 0.069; 3.09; 2.13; 2.31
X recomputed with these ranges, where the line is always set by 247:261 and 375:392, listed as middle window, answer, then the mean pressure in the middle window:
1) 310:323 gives -1.5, 3.08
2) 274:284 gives 0.8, 2.87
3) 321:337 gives -0.7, 2.77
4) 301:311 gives -0.5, 3.01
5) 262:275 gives 0.8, 3.04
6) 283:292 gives 0.4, 2.92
